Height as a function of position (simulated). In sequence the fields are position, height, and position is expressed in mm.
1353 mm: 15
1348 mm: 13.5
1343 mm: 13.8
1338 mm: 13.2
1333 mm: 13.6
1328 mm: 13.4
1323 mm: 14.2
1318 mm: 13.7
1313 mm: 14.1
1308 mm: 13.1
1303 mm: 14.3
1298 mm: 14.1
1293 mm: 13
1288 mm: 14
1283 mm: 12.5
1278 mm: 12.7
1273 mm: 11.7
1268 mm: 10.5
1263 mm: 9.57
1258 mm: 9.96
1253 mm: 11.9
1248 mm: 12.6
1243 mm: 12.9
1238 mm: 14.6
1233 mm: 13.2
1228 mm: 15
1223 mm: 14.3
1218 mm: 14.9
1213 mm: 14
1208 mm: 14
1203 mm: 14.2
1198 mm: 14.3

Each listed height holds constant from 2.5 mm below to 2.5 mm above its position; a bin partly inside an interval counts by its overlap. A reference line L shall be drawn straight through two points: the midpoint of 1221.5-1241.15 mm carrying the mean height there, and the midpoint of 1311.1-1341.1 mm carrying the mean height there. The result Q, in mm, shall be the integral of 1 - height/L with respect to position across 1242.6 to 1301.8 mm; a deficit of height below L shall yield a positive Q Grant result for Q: 7.8 mm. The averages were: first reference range 14.2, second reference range 13.7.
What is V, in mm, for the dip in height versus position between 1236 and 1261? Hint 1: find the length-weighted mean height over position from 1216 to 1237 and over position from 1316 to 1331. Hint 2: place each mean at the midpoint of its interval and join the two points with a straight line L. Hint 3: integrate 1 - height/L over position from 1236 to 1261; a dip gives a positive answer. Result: 3.40 mm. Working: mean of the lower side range 14.4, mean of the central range 12.3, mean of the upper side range 13.8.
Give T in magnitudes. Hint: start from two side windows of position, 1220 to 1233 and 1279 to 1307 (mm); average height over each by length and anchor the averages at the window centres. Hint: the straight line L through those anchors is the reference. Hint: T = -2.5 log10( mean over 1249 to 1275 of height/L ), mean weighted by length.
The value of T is 0.27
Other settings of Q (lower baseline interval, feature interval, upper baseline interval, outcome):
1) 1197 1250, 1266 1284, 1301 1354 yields 2.7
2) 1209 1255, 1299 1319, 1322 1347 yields -0.3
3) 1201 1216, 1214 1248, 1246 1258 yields -3.0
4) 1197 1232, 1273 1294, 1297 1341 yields 1.6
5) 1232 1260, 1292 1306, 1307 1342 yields -0.6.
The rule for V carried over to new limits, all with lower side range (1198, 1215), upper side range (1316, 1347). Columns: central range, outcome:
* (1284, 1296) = 0.3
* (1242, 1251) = 0.8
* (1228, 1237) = 0.0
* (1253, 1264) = 2.9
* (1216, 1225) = -0.4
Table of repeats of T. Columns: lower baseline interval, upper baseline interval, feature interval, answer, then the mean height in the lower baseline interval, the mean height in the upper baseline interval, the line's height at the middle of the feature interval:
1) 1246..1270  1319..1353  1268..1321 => -0.08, 10.9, 13.7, 12.2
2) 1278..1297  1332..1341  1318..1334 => -0.03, 13.2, 13.4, 13.3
